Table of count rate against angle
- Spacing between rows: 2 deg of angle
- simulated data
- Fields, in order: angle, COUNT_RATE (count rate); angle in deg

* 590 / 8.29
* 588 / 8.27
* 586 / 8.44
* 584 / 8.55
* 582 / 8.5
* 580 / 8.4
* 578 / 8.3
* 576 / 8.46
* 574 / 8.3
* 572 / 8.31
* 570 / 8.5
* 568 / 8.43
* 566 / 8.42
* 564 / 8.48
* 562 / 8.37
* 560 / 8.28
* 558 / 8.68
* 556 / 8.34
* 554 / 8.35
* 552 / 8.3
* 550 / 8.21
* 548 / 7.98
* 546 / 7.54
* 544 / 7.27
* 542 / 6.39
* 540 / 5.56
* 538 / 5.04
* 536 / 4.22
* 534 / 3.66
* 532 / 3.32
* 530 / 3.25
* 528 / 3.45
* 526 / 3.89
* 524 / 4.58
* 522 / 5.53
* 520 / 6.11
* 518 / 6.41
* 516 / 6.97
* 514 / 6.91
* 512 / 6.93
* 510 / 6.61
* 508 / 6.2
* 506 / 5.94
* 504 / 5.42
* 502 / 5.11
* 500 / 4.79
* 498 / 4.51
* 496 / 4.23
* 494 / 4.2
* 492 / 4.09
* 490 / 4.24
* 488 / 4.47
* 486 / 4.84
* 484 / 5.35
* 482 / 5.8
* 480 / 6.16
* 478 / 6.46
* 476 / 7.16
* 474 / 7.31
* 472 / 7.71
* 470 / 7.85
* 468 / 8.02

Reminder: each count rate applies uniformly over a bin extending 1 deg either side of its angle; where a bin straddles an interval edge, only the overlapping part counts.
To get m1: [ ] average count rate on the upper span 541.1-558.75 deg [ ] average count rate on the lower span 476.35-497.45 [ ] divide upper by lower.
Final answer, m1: 1.57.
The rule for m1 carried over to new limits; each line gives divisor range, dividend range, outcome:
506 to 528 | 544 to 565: 1.39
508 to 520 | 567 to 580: 1.26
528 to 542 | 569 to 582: 1.96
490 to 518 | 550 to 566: 1.52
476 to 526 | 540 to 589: 1.48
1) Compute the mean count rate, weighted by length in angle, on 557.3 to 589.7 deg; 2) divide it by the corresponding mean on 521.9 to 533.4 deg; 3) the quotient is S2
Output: 2.2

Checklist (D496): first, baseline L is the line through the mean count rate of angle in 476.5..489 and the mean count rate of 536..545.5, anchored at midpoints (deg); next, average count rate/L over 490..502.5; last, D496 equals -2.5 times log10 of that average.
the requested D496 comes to 0.26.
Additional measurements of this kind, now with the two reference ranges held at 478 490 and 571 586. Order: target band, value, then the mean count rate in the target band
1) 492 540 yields 0.23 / 5.09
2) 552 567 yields -0.08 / 8.41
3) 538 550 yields 0.06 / 6.89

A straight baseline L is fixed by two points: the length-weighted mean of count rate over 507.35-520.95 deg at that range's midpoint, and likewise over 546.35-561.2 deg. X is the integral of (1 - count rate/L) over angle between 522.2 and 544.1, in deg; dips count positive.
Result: 8.6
